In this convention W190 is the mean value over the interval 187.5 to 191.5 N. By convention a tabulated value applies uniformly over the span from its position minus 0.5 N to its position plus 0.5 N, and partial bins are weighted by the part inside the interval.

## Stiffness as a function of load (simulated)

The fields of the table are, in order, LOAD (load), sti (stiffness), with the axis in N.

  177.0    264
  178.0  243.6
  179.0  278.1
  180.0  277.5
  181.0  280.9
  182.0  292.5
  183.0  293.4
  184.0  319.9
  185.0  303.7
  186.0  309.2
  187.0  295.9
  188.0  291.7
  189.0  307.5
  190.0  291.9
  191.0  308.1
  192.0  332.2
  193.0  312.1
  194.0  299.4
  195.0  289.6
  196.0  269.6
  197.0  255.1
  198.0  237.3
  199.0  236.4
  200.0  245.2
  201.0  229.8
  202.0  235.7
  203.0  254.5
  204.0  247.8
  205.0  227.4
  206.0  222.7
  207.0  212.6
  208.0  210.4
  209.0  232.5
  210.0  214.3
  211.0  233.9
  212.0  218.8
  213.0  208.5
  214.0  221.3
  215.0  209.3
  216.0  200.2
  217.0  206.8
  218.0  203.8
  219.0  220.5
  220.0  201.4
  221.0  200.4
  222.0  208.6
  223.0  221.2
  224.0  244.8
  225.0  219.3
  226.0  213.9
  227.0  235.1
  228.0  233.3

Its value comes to 300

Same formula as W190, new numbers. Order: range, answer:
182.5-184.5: 307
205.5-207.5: 218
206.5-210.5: 217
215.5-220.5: 207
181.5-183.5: 293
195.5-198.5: 254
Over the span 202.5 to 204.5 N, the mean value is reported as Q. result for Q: 251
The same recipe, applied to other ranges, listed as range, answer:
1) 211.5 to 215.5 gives 214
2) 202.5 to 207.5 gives 233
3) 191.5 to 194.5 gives 315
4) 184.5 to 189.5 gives 302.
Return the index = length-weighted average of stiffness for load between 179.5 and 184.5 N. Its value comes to 293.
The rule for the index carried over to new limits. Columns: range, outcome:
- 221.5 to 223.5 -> 215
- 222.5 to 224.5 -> 233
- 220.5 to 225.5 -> 219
